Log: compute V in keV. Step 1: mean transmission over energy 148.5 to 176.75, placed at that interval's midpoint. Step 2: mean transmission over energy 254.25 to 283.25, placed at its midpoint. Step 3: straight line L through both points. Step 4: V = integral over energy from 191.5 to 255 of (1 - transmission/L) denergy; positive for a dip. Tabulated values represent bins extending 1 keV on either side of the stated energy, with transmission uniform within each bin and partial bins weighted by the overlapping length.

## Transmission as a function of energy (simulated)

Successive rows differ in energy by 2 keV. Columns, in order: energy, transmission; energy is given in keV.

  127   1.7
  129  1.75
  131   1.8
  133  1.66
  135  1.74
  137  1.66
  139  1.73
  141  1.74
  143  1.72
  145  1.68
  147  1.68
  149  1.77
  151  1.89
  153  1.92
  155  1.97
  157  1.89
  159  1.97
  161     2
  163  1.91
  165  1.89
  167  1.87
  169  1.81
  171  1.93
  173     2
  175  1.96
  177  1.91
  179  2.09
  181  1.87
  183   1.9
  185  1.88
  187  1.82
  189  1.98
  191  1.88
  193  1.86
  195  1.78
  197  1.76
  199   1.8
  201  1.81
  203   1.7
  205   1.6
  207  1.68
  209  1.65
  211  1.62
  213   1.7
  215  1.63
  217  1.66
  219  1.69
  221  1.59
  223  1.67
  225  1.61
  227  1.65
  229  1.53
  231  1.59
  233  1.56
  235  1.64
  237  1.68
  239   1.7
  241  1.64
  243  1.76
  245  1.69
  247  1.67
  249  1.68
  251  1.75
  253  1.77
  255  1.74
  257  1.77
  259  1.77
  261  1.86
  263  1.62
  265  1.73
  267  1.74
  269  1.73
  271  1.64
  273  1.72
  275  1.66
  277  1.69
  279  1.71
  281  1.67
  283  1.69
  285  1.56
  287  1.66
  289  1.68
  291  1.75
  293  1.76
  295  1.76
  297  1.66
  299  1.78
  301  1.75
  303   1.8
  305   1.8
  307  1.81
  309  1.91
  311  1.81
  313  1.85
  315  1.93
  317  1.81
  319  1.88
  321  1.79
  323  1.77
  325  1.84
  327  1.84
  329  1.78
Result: 4.1 keV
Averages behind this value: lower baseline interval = 1.92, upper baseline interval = 1.72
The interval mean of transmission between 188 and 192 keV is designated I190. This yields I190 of 1.93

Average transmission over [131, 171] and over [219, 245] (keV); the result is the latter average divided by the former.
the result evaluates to 0.90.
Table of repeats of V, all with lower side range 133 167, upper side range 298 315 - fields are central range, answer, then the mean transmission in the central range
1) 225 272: 3.4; 1.69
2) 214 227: 1.3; 1.64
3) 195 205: 0.4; 1.75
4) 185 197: -0.2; 1.86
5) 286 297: 0.6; 1.72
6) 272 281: 0.6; 1.69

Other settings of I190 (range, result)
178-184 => 1.95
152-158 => 1.93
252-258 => 1.76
